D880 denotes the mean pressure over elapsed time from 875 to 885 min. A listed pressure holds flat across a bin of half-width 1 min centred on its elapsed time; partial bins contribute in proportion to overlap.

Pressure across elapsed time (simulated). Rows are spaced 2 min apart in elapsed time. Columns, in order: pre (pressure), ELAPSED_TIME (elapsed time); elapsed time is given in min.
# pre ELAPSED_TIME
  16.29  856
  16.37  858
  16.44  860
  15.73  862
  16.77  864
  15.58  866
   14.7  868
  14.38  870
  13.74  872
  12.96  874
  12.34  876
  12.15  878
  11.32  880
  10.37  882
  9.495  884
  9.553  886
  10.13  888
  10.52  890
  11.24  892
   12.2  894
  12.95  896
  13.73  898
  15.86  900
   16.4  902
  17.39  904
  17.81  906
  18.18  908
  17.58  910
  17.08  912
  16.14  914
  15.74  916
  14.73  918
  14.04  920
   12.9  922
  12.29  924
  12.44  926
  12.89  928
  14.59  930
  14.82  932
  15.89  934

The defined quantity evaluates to 11.1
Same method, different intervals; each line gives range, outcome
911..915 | 16.6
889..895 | 11.3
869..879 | 13.1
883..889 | 9.73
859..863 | 16.1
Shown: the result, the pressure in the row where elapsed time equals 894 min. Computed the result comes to 12.2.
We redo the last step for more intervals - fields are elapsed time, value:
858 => 16.37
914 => 16.14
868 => 14.7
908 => 18.18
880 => 11.32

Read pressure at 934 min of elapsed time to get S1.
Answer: 15.89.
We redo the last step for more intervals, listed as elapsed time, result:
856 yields 16.29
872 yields 13.74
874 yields 12.96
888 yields 10.13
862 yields 15.73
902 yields 16.4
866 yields 15.58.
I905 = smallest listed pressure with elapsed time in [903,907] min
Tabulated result 17.39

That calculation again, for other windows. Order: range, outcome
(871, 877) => 12.34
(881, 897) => 9.495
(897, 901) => 13.73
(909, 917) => 15.74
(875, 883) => 10.37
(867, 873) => 13.74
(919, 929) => 12.29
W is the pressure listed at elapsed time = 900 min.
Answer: 15.86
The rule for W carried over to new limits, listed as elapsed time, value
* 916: 15.74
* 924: 12.29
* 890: 10.52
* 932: 14.82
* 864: 16.77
